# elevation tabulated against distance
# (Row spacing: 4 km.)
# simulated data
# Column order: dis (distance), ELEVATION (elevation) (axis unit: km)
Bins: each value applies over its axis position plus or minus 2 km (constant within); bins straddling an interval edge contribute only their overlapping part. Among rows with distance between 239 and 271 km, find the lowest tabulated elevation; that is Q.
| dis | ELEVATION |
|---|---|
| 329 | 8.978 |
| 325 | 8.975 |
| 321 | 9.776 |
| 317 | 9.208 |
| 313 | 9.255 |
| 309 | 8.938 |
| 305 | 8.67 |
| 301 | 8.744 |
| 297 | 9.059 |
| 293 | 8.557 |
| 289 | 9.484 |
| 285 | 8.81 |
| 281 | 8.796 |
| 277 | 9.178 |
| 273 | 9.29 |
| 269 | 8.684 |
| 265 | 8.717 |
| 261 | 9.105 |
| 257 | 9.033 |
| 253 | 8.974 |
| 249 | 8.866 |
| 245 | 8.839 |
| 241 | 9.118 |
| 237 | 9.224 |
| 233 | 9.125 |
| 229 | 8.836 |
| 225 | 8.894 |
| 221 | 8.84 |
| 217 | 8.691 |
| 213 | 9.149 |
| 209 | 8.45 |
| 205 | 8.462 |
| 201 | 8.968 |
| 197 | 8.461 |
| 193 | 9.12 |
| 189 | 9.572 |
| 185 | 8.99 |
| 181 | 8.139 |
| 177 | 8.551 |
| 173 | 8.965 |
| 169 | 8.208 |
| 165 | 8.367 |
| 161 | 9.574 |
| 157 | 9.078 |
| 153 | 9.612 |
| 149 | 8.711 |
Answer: 8.684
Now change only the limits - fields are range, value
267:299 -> 8.557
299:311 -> 8.67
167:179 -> 8.208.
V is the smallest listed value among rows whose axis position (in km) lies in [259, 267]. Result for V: 8.717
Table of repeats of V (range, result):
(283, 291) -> 8.81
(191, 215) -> 8.45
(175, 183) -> 8.139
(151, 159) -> 9.078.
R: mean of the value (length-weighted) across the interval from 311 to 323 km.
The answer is 9.41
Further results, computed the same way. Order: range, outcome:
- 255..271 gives 8.88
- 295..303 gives 8.9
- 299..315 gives 8.9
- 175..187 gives 8.56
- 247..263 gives 8.99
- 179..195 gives 8.96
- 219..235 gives 8.92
